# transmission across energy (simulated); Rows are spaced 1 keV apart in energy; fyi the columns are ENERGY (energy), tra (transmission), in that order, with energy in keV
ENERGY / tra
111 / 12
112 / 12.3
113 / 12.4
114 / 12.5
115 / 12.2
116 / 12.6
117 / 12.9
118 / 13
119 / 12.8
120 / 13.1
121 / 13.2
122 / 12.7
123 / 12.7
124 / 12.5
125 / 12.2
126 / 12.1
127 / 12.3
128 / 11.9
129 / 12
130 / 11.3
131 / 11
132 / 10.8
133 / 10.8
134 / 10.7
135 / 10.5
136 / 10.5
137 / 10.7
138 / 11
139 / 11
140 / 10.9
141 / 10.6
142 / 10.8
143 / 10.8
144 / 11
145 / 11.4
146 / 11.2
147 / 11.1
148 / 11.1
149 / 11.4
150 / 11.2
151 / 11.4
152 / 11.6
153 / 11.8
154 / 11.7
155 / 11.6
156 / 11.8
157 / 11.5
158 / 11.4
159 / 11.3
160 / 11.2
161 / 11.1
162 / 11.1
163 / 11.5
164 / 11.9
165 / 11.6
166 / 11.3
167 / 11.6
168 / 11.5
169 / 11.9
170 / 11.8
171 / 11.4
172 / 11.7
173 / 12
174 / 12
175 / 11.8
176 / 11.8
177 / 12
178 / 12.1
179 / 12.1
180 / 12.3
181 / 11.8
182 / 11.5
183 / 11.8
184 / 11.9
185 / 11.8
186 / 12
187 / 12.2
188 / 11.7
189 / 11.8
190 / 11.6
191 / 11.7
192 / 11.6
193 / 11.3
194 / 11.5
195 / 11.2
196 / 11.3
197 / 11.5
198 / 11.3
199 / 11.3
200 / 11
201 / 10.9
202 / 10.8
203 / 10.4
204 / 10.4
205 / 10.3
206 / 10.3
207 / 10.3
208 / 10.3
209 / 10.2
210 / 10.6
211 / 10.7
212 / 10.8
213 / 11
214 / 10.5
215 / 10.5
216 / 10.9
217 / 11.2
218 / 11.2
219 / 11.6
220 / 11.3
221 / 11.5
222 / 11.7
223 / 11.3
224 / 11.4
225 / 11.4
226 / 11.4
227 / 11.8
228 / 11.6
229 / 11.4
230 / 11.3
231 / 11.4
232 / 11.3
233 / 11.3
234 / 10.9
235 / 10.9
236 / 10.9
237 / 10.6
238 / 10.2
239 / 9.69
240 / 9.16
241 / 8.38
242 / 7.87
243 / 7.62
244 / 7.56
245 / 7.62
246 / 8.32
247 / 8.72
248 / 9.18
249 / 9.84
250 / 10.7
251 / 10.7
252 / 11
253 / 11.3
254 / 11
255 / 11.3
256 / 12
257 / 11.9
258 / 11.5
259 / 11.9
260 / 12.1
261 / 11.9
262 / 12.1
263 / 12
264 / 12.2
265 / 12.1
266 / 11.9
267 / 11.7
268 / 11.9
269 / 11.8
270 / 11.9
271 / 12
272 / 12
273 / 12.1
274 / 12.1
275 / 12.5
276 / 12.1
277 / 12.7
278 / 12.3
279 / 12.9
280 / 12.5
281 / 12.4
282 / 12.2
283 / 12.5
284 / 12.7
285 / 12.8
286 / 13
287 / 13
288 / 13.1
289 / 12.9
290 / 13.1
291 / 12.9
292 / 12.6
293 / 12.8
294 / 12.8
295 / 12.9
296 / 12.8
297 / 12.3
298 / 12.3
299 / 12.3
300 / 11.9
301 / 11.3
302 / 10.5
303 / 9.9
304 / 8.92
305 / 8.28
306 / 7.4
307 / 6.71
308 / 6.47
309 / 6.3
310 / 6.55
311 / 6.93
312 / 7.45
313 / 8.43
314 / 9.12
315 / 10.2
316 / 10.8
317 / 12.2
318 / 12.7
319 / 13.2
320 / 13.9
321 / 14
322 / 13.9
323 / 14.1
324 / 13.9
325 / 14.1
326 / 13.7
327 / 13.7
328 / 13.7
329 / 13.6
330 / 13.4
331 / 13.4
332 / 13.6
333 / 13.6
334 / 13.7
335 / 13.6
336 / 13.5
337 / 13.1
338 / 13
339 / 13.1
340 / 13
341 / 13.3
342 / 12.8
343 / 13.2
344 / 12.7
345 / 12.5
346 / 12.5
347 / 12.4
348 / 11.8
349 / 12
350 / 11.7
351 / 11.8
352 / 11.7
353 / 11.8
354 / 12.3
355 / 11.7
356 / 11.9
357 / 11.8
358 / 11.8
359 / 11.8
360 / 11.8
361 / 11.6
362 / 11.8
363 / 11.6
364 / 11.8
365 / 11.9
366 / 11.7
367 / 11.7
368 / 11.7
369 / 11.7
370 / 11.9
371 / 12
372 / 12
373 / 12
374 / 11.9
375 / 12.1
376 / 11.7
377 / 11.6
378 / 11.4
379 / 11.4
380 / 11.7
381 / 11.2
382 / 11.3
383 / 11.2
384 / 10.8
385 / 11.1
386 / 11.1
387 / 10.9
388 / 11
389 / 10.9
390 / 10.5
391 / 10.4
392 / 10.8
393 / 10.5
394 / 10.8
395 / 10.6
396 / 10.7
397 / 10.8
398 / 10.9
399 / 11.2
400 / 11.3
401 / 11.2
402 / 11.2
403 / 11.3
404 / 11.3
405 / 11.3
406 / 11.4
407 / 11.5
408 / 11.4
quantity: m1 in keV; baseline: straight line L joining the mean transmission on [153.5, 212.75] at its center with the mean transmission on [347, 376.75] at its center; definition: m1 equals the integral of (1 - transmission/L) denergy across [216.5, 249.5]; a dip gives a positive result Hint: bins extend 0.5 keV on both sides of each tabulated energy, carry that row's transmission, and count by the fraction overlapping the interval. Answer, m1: 3.4 keV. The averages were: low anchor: 11.4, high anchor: 11.8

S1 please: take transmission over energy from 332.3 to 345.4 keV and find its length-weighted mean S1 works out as 13.2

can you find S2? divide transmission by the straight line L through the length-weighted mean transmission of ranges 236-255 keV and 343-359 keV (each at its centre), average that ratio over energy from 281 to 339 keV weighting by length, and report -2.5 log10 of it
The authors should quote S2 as -0.07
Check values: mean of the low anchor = 9.5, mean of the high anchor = 12.1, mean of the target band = 11.8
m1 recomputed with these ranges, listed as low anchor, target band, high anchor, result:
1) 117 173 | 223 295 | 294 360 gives 1.8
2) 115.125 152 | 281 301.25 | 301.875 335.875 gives -2.3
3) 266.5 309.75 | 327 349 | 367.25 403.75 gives -3.3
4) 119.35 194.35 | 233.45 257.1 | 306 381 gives 3.8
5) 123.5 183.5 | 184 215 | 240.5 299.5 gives 1.2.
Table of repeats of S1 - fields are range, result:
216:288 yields 11.3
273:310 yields 11.5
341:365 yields 12.1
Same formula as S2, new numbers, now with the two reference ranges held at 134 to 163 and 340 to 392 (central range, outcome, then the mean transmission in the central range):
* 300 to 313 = 0.37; 8.22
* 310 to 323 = 0.06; 11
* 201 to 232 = 0.04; 11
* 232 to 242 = 0.12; 10.2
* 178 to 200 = -0.04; 11.7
